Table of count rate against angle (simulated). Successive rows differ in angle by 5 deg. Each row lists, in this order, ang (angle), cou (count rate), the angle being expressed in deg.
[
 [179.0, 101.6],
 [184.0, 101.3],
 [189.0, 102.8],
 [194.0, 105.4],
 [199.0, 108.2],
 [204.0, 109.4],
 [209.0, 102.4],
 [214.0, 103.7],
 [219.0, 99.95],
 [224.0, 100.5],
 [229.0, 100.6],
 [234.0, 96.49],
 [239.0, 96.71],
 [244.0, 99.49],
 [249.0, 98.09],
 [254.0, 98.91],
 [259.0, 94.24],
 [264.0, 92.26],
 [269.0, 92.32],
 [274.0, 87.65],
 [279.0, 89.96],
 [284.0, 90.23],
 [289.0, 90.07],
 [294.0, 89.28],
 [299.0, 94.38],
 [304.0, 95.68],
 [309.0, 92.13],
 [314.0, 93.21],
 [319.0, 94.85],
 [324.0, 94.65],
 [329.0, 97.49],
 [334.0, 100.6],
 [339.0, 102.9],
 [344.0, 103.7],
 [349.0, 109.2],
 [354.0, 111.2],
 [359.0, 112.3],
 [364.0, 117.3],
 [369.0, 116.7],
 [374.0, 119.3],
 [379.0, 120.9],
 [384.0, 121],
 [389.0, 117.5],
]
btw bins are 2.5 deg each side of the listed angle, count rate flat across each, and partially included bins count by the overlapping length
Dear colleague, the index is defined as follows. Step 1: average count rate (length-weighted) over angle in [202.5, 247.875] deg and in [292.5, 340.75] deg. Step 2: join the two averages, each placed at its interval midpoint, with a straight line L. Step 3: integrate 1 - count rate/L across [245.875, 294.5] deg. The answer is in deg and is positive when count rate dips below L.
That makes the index 2.8 deg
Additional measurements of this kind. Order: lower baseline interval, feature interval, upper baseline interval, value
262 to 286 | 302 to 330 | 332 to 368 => 1.67 deg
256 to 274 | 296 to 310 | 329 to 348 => 0.49 deg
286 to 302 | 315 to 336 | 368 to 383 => 1.16 deg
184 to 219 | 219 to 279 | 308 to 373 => 4.86 deg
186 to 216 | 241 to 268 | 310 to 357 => 1.85 deg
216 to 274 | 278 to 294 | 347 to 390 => 2.06 deg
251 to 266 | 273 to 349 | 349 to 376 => 7.30 deg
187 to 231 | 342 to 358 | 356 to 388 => 1.01 deg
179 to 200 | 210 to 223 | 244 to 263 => -0.10 deg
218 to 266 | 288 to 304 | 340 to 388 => 1.99 deg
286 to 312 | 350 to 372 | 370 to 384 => 0.02 deg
